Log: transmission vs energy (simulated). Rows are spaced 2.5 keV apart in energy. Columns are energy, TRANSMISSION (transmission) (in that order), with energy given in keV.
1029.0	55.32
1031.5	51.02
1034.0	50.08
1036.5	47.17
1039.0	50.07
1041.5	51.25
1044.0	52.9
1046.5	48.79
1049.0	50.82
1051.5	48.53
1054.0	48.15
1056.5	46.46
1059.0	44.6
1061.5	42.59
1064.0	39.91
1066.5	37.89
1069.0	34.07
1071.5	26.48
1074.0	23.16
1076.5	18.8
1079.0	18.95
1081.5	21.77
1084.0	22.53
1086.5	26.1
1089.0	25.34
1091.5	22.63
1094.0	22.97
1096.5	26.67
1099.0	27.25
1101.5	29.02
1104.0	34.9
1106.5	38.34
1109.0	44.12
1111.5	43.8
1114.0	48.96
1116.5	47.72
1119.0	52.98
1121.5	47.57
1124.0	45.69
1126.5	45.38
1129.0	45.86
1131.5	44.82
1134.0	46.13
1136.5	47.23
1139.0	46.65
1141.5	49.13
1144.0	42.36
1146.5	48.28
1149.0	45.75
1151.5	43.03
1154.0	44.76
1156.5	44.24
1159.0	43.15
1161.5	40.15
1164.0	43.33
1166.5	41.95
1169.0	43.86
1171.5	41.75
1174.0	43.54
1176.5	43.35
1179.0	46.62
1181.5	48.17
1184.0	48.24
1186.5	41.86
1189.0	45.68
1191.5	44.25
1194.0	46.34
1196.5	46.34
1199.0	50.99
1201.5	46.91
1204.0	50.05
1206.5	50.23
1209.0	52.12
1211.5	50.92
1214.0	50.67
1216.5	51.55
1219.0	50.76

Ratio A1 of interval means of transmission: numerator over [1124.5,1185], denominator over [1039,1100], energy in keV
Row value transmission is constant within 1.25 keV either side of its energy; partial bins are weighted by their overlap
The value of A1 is 1.3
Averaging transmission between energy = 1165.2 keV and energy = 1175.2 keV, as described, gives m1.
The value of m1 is 42.8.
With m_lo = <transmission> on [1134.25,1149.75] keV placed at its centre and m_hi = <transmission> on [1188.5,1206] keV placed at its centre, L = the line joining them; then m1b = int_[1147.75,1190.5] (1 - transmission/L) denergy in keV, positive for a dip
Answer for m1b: 2.64 keV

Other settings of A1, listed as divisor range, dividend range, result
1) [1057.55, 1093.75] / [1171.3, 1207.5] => 1.61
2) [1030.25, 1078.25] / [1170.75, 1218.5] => 1.12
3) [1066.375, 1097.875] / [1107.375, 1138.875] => 1.88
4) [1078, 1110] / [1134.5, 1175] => 1.60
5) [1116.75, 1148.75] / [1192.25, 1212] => 1.05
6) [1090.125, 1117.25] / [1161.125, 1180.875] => 1.24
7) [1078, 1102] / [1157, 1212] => 1.89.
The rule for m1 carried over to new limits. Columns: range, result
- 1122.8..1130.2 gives 45.6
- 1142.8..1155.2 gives 44.8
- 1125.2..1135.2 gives 45.5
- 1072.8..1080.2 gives 20.3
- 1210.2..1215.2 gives 50.8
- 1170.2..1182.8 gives 44.7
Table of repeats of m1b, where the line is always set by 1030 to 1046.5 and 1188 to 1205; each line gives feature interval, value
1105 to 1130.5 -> 1.5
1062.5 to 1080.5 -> 7.7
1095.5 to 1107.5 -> 4.4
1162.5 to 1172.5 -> 1.1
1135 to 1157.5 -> 1.2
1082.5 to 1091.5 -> 4.6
